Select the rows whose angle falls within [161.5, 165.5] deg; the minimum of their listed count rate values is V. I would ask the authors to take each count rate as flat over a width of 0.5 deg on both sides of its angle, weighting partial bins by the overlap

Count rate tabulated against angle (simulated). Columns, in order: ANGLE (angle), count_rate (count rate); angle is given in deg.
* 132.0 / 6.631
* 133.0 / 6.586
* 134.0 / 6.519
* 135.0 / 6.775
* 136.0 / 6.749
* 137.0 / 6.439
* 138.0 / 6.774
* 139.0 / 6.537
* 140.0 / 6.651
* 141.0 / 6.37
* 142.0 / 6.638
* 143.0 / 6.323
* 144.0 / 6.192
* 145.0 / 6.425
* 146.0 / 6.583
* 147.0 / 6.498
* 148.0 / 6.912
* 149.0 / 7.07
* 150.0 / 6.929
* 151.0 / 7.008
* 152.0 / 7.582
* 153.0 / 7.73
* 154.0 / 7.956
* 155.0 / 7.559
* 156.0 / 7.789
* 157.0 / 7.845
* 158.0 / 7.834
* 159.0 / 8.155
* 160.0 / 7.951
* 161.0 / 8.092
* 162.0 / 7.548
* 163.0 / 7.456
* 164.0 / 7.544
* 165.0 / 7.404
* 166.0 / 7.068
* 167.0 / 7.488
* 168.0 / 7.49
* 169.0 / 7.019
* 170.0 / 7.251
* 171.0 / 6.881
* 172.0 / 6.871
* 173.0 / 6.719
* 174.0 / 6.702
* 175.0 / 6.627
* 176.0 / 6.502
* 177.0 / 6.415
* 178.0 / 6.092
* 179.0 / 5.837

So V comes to 7.404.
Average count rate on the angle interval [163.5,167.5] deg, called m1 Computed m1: 7.38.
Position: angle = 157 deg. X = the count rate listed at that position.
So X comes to 7.845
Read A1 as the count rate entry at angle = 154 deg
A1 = 7.956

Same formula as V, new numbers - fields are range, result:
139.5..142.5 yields 6.37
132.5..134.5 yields 6.519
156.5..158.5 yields 7.834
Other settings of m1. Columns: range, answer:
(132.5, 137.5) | 6.61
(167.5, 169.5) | 7.25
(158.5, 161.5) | 8.07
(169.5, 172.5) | 7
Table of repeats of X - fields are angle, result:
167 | 7.488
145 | 6.425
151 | 7.008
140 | 6.651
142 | 6.638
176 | 6.502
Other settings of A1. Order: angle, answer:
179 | 5.837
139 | 6.537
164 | 7.544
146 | 6.583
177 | 6.415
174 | 6.702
